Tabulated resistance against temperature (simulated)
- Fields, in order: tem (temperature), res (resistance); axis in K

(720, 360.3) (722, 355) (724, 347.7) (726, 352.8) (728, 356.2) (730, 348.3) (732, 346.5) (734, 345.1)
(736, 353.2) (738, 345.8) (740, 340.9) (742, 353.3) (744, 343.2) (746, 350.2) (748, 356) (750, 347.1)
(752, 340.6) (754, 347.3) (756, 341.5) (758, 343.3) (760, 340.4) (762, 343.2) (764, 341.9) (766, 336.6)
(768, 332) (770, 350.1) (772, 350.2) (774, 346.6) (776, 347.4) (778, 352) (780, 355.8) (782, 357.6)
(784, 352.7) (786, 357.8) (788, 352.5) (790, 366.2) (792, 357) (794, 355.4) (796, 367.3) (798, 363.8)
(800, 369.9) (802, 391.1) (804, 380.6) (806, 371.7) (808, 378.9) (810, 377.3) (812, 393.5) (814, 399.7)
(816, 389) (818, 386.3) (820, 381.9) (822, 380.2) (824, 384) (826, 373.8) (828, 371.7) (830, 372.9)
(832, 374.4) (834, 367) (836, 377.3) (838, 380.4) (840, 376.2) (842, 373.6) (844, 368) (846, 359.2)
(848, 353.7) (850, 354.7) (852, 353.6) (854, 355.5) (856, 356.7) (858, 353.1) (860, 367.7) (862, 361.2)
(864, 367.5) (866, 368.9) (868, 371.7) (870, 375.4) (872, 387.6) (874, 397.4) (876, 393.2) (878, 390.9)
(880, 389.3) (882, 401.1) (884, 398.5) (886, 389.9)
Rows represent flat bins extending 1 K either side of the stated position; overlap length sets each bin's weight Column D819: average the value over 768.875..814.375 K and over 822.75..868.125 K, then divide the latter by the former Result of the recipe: 1.0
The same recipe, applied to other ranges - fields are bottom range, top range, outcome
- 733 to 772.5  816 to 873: 1.07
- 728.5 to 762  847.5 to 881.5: 1.07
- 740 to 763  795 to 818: 1.10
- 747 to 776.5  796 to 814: 1.10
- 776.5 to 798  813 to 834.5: 1.06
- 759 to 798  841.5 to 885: 1.06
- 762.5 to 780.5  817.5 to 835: 1.09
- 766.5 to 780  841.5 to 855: 1.04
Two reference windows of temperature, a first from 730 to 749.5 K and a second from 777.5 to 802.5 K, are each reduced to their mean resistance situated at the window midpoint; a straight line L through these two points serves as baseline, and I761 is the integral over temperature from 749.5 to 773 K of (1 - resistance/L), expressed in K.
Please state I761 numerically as 0.73 K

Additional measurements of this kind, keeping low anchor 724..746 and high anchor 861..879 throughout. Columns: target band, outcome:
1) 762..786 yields 0.7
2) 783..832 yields -1.2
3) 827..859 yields 0.7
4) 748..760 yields 0.3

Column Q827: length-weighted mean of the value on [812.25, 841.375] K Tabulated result 380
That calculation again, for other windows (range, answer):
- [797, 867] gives 372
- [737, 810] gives 354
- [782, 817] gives 372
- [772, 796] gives 355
